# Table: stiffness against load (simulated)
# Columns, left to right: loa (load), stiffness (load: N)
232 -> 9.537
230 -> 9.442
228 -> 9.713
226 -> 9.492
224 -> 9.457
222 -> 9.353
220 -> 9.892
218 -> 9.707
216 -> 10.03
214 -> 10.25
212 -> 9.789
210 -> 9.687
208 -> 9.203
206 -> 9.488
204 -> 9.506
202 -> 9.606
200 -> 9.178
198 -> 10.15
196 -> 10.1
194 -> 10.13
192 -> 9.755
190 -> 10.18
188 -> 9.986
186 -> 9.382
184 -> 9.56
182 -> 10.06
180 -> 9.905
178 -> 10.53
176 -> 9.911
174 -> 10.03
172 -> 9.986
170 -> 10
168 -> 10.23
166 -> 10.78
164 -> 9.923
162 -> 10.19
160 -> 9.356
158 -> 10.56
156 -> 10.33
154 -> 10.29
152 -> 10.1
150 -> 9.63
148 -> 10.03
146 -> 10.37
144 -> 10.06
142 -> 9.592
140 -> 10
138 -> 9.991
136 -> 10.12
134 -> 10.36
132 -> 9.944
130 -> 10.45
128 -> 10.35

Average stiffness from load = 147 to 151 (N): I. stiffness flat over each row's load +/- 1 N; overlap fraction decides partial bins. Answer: 9.83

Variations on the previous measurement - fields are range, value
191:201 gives 9.86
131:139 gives 10.1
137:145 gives 9.91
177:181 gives 10.2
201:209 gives 9.45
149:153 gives 9.87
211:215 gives 10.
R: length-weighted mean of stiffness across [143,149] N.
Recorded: 10.2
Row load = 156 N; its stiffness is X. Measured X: 10.33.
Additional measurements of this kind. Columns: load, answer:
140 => 10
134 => 10.36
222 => 9.353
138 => 9.991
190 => 10.18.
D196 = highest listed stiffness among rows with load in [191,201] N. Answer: 10.15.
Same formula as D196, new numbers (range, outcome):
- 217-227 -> 9.892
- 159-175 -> 10.78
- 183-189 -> 9.986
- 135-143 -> 10.12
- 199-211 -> 9.687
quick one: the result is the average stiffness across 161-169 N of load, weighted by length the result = 10.3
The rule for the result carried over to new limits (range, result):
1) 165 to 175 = 10.2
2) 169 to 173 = 9.99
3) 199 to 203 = 9.39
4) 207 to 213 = 9.56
